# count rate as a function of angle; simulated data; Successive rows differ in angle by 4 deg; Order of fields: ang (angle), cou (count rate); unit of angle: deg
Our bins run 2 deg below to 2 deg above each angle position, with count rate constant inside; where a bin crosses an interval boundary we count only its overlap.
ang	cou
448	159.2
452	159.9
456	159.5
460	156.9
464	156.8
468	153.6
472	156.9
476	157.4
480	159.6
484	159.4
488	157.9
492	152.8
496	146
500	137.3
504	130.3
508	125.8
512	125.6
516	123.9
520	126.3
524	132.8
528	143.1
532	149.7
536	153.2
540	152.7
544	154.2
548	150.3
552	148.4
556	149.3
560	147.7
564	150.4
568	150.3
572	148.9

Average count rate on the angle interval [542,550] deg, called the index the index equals 152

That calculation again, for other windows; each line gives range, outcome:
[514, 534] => 135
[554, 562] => 148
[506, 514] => 126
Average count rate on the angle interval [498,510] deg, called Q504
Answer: 131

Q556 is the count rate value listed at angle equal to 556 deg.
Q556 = 149.3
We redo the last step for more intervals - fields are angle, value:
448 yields 159.2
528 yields 143.1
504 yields 130.3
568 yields 150.3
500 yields 137.3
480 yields 159.6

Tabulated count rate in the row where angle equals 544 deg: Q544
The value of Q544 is 154.2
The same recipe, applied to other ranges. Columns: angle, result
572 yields 148.9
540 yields 152.7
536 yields 153.2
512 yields 125.6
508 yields 125.8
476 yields 157.4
